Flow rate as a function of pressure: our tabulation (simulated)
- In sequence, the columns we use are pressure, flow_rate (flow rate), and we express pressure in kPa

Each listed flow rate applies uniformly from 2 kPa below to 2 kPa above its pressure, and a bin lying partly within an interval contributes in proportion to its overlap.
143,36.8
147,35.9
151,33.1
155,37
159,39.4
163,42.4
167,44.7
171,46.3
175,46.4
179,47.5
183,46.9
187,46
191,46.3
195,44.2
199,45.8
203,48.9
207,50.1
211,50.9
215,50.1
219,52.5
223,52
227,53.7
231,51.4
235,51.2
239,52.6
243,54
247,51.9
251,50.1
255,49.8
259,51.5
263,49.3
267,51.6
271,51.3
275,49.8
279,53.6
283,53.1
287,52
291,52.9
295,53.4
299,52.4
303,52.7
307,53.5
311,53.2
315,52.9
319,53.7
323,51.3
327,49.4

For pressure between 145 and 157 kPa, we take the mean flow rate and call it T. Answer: 35.3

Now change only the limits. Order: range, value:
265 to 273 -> 51.5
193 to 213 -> 48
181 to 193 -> 46.4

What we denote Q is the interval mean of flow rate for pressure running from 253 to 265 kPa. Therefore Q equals 50.2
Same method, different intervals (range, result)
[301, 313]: 53.1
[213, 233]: 51.9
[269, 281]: 51.6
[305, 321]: 53.3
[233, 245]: 52.6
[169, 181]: 46.7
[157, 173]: 43.2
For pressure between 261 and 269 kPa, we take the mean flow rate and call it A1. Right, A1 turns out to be 50.5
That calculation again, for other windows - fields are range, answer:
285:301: 52.7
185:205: 46.2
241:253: 52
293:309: 53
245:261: 50.8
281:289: 52.5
